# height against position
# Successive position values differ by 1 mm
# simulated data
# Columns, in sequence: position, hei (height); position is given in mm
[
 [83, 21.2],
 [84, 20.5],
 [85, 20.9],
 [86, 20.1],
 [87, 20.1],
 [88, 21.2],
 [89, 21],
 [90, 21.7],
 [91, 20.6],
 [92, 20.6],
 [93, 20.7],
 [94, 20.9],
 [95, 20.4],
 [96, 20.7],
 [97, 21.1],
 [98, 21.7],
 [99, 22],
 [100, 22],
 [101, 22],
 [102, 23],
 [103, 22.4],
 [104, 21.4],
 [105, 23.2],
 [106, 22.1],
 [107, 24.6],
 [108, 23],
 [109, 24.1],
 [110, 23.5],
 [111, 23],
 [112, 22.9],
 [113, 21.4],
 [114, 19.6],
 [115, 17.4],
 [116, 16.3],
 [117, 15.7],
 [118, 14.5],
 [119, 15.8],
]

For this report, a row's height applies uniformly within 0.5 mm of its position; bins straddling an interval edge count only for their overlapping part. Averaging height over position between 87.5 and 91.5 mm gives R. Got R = 21.1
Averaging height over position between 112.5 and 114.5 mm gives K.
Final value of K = 20.5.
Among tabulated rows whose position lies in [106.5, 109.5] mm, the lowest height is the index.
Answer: 23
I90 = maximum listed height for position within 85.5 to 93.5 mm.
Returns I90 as 21.7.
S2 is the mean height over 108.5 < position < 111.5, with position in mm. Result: 23.5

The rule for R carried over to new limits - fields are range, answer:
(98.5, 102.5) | 22.2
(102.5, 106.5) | 22.3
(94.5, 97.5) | 20.7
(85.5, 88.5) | 20.5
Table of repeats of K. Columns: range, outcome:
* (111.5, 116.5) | 19.5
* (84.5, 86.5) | 20.5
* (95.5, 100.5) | 21.5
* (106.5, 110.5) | 23.8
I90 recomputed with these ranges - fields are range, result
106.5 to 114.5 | 24.6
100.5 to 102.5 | 23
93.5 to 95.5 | 20.9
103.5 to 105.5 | 23.2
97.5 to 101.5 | 22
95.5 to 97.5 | 21.1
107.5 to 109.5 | 24.1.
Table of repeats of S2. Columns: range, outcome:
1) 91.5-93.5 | 20.6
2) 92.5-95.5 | 20.7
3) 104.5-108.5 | 23.2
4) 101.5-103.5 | 22.7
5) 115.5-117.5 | 16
